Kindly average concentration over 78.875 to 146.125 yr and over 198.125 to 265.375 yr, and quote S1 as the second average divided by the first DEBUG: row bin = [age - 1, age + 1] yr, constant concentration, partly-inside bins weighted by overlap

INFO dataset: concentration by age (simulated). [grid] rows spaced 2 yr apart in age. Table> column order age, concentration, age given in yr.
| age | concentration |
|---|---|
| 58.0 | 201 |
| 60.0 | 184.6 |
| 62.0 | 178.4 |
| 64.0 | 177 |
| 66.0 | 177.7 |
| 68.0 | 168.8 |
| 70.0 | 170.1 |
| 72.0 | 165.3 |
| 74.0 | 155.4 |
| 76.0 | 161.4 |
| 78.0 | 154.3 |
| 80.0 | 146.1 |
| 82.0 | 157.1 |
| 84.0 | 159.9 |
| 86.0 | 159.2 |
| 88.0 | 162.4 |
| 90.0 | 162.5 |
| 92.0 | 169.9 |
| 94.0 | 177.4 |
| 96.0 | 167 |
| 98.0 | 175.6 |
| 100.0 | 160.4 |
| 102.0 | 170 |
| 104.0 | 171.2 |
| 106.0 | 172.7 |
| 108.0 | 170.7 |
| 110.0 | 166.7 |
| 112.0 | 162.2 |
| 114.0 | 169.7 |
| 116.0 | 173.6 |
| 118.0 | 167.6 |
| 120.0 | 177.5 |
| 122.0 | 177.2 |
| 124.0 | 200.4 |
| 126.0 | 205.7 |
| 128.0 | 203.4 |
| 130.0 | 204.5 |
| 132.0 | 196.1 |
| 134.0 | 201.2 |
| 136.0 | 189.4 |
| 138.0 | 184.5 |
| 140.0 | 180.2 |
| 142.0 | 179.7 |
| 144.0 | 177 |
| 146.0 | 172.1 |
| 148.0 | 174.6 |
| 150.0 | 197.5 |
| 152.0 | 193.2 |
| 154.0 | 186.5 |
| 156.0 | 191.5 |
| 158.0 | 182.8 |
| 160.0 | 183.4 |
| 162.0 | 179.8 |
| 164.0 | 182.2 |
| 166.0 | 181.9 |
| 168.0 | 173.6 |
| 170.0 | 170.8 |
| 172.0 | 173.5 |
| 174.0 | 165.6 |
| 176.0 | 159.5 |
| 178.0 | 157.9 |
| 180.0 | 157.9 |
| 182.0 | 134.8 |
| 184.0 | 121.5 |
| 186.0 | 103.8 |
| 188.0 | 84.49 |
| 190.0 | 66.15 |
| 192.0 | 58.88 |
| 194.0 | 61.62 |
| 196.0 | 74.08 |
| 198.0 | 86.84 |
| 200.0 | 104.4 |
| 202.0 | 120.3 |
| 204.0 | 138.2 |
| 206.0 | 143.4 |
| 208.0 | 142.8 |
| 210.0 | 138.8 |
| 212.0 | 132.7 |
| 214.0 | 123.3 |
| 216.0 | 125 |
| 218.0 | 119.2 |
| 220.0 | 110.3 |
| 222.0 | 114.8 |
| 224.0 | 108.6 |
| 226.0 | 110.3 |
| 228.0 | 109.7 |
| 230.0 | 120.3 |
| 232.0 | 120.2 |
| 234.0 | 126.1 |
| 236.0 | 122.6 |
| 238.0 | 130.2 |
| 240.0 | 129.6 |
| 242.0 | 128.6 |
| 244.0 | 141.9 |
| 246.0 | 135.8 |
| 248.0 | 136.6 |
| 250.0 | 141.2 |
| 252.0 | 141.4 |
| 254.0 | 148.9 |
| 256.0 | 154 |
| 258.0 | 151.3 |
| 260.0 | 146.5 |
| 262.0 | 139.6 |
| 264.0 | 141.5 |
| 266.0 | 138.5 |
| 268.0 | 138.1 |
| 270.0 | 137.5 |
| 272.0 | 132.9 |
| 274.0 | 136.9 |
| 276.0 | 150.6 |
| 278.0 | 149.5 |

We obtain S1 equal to 0.7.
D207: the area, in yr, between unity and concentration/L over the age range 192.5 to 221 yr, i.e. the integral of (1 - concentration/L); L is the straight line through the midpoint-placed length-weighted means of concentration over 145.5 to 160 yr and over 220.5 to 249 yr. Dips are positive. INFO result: 5.75 yr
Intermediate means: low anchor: 186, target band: 115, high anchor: 124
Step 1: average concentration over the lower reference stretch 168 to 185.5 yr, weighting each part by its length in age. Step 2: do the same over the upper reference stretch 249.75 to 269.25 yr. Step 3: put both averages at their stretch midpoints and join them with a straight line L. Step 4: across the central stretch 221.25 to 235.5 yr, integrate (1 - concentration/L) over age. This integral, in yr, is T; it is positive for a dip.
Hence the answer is 3.1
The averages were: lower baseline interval 155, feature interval 116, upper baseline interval 144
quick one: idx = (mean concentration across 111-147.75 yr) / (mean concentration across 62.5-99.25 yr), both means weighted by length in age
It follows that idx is 1.1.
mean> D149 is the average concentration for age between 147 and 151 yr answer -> 186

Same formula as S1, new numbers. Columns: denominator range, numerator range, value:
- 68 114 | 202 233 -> 0.75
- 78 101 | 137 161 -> 1.13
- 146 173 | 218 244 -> 0.66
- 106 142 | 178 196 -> 0.55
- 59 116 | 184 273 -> 0.73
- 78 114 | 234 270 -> 0.84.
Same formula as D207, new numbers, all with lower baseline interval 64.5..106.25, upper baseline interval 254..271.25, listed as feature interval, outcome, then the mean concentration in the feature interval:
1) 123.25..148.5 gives -5.0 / 190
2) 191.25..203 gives 5.2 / 84.9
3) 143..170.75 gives -4.6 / 182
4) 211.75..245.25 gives 5.9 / 122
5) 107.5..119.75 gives -0.6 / 169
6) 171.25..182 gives -0.4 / 160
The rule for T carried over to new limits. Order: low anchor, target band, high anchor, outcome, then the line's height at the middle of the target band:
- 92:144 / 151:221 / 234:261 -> 9.31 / 158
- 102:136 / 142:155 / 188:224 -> -2.14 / 157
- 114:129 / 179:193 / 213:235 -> 3.84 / 142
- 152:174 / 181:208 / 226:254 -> 9.77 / 160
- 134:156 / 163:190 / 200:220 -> 1.81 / 158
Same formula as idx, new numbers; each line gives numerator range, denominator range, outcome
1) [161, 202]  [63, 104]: 0.79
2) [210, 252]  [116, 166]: 0.67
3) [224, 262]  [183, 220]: 1.23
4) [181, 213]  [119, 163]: 0.57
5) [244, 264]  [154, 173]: 0.80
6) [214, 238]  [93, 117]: 0.69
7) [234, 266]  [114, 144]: 0.74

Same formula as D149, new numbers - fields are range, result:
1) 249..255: 144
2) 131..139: 193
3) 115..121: 173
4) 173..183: 155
